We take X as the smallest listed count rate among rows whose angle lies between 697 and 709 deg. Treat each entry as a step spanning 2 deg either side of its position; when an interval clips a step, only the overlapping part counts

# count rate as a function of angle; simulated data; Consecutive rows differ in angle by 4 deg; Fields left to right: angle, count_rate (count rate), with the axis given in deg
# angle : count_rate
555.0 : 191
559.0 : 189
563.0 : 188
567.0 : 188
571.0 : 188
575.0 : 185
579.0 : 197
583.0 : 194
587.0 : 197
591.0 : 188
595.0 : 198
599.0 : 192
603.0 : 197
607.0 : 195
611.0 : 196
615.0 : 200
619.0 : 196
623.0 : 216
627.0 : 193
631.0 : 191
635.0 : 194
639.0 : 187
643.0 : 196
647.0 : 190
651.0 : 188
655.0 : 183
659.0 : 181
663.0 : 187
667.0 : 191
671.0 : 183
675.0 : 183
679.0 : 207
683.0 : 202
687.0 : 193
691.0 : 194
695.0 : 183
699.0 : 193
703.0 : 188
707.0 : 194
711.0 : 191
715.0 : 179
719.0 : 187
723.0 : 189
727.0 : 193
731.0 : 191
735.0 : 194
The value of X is 188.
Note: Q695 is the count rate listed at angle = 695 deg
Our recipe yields 183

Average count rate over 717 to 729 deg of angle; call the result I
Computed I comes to 190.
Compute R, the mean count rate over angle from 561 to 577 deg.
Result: 187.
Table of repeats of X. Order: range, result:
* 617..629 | 193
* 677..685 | 202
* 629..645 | 187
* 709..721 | 179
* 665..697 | 183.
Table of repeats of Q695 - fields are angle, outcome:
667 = 191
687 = 193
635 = 194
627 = 193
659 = 181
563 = 188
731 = 191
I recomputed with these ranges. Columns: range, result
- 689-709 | 190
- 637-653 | 190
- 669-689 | 194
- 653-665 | 184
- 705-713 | 192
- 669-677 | 183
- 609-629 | 200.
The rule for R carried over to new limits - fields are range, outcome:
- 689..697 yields 188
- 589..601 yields 193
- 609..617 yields 198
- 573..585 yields 192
